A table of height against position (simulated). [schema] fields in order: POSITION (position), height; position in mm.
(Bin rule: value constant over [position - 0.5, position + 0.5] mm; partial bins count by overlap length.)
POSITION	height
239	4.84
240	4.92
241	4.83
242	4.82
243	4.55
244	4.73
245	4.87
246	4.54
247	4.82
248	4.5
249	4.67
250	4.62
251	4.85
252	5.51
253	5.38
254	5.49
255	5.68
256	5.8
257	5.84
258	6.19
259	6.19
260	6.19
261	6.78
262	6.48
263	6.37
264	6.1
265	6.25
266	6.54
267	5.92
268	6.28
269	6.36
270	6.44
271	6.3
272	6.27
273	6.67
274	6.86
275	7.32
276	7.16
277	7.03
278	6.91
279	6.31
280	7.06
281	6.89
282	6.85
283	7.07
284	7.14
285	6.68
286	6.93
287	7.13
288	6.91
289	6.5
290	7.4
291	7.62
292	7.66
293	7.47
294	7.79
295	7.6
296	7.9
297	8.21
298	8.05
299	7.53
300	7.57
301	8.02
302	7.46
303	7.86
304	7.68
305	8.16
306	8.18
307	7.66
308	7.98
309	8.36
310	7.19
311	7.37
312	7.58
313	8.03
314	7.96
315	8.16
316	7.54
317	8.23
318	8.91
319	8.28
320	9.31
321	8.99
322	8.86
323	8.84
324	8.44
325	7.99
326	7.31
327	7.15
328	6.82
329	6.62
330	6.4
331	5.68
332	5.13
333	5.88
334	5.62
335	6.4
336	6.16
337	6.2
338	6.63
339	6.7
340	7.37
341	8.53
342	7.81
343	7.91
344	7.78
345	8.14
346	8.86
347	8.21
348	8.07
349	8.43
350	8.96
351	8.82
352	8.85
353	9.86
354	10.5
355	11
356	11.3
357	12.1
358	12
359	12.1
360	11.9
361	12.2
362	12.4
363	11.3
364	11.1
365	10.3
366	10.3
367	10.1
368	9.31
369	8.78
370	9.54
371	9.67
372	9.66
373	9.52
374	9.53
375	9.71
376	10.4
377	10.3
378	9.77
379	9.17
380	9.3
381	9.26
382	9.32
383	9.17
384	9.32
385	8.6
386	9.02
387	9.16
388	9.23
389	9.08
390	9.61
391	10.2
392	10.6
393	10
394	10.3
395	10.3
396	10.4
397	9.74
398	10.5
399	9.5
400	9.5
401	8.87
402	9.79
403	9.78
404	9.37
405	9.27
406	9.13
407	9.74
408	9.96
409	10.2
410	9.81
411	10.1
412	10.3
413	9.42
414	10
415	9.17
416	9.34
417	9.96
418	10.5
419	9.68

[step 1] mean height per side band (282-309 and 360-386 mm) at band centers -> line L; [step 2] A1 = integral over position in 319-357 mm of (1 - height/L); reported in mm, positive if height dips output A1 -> 4.0 mm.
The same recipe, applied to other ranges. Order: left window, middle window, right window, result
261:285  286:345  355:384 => 4.8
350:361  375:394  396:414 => 1.2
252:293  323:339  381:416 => 2.7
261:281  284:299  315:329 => -0.4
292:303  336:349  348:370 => 2.8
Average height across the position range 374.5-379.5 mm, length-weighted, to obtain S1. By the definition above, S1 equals 9.87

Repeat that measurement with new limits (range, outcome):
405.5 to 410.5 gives 9.77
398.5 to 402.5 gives 9.41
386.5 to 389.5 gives 9.16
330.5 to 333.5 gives 5.56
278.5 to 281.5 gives 6.75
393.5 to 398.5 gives 10.2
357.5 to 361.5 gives 12.1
